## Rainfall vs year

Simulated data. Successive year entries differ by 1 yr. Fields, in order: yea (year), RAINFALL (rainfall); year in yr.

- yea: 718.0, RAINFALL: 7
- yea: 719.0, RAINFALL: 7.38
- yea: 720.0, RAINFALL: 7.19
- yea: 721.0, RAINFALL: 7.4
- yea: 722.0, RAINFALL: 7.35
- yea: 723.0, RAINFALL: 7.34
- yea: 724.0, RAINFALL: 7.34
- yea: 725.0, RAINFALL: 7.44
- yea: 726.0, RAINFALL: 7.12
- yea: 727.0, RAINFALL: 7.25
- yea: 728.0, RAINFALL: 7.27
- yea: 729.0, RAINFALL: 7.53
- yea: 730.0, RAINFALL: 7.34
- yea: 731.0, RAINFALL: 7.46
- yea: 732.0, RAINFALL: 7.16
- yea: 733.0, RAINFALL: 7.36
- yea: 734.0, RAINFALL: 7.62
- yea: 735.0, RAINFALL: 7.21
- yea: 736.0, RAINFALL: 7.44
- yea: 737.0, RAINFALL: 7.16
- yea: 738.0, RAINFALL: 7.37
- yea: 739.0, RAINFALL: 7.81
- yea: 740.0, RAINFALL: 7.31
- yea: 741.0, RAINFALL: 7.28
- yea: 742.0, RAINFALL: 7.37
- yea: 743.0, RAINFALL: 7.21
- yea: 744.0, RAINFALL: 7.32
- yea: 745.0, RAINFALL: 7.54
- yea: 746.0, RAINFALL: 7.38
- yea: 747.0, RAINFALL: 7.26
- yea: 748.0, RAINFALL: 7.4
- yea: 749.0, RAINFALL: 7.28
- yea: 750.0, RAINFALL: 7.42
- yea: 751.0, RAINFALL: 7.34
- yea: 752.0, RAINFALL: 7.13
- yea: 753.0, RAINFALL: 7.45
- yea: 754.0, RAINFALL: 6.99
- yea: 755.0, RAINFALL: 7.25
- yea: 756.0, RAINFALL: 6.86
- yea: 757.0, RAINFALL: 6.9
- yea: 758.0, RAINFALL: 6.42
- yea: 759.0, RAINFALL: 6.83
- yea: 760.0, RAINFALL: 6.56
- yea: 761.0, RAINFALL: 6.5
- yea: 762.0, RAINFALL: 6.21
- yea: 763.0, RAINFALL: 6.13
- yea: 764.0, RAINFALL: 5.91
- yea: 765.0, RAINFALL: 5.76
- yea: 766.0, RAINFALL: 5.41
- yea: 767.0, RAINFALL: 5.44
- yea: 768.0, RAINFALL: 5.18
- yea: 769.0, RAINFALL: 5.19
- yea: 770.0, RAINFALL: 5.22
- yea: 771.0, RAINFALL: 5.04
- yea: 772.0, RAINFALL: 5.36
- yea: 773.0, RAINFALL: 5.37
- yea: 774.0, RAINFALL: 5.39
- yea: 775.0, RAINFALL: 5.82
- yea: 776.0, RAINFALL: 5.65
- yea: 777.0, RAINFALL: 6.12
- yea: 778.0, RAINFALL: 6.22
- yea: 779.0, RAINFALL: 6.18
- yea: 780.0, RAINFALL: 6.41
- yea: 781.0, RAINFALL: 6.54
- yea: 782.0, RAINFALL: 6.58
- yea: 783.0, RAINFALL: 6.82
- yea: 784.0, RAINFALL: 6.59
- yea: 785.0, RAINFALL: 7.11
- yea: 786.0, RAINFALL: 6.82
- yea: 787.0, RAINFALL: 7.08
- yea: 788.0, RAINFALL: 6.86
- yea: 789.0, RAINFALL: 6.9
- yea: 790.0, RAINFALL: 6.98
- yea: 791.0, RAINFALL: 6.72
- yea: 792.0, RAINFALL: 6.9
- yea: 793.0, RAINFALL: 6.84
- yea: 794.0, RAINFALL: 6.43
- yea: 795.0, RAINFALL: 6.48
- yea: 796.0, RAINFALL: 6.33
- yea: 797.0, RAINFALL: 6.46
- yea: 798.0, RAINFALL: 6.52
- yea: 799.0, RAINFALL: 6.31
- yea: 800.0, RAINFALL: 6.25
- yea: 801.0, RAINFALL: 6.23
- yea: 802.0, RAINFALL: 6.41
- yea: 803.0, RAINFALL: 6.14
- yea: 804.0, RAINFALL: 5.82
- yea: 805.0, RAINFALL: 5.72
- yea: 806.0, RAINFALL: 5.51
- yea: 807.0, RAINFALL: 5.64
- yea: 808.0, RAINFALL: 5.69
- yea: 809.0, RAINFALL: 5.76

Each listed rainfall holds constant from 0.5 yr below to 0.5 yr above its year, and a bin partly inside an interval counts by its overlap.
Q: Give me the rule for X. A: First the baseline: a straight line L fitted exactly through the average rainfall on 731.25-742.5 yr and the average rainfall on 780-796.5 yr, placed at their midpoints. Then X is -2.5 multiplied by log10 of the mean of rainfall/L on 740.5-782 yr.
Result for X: 0.10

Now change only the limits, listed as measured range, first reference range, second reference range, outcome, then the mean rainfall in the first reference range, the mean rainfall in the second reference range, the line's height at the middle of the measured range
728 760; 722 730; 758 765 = -0.07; 7.33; 6.32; 6.82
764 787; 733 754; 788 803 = 0.15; 7.36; 6.55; 6.86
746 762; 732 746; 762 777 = -0.09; 7.38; 5.54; 6.47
